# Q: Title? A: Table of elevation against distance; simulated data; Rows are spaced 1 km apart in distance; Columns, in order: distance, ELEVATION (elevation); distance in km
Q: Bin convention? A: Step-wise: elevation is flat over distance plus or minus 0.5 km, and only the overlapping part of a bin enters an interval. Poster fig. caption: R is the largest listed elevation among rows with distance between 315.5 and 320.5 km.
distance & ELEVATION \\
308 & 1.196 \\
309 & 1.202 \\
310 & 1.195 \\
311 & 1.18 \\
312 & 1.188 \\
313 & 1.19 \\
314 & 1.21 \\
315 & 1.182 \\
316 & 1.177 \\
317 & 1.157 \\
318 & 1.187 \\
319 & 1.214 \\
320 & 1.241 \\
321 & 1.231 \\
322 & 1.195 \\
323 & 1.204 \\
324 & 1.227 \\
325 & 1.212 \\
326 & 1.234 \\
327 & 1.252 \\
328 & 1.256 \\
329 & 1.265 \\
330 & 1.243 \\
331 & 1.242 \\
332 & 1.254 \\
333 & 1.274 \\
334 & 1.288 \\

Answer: 1.241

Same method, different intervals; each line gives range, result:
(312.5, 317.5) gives 1.21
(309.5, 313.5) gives 1.195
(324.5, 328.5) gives 1.256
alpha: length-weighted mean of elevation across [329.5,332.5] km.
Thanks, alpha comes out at 1.25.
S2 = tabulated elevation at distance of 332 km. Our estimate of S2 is 1.254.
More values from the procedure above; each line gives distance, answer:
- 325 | 1.212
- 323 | 1.204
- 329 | 1.265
